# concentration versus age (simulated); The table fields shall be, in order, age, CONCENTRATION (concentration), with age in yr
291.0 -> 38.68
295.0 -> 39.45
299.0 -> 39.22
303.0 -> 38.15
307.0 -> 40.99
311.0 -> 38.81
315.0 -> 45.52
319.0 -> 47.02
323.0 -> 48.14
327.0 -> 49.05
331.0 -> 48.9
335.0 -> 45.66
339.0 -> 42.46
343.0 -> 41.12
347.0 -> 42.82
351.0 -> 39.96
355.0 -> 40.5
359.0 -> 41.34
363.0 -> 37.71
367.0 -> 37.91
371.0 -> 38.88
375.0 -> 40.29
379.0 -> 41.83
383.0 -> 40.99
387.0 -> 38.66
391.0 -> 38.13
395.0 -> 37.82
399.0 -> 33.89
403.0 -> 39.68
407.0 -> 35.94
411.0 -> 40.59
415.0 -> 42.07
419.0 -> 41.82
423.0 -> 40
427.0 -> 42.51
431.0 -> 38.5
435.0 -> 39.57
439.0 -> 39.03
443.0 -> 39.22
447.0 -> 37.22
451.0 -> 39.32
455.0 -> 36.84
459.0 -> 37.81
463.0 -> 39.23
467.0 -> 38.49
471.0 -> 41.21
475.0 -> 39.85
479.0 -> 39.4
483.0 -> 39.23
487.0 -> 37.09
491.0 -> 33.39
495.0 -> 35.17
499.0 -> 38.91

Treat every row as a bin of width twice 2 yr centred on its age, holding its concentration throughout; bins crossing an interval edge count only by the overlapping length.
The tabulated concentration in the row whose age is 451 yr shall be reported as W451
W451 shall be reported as 39.32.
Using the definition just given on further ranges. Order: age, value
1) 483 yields 39.23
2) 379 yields 41.83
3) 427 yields 42.51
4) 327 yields 49.05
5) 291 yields 38.68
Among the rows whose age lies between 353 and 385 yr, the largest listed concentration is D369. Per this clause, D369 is 41.83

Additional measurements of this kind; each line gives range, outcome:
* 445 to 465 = 39.32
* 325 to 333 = 49.05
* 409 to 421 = 42.07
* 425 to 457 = 42.51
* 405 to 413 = 40.59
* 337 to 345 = 42.46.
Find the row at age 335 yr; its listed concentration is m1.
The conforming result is 45.66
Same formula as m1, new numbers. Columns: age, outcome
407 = 35.94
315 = 45.52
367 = 37.91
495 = 35.17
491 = 33.39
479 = 39.4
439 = 39.03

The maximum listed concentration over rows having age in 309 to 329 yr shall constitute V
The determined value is 49.05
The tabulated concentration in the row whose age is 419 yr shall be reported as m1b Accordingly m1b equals 41.82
